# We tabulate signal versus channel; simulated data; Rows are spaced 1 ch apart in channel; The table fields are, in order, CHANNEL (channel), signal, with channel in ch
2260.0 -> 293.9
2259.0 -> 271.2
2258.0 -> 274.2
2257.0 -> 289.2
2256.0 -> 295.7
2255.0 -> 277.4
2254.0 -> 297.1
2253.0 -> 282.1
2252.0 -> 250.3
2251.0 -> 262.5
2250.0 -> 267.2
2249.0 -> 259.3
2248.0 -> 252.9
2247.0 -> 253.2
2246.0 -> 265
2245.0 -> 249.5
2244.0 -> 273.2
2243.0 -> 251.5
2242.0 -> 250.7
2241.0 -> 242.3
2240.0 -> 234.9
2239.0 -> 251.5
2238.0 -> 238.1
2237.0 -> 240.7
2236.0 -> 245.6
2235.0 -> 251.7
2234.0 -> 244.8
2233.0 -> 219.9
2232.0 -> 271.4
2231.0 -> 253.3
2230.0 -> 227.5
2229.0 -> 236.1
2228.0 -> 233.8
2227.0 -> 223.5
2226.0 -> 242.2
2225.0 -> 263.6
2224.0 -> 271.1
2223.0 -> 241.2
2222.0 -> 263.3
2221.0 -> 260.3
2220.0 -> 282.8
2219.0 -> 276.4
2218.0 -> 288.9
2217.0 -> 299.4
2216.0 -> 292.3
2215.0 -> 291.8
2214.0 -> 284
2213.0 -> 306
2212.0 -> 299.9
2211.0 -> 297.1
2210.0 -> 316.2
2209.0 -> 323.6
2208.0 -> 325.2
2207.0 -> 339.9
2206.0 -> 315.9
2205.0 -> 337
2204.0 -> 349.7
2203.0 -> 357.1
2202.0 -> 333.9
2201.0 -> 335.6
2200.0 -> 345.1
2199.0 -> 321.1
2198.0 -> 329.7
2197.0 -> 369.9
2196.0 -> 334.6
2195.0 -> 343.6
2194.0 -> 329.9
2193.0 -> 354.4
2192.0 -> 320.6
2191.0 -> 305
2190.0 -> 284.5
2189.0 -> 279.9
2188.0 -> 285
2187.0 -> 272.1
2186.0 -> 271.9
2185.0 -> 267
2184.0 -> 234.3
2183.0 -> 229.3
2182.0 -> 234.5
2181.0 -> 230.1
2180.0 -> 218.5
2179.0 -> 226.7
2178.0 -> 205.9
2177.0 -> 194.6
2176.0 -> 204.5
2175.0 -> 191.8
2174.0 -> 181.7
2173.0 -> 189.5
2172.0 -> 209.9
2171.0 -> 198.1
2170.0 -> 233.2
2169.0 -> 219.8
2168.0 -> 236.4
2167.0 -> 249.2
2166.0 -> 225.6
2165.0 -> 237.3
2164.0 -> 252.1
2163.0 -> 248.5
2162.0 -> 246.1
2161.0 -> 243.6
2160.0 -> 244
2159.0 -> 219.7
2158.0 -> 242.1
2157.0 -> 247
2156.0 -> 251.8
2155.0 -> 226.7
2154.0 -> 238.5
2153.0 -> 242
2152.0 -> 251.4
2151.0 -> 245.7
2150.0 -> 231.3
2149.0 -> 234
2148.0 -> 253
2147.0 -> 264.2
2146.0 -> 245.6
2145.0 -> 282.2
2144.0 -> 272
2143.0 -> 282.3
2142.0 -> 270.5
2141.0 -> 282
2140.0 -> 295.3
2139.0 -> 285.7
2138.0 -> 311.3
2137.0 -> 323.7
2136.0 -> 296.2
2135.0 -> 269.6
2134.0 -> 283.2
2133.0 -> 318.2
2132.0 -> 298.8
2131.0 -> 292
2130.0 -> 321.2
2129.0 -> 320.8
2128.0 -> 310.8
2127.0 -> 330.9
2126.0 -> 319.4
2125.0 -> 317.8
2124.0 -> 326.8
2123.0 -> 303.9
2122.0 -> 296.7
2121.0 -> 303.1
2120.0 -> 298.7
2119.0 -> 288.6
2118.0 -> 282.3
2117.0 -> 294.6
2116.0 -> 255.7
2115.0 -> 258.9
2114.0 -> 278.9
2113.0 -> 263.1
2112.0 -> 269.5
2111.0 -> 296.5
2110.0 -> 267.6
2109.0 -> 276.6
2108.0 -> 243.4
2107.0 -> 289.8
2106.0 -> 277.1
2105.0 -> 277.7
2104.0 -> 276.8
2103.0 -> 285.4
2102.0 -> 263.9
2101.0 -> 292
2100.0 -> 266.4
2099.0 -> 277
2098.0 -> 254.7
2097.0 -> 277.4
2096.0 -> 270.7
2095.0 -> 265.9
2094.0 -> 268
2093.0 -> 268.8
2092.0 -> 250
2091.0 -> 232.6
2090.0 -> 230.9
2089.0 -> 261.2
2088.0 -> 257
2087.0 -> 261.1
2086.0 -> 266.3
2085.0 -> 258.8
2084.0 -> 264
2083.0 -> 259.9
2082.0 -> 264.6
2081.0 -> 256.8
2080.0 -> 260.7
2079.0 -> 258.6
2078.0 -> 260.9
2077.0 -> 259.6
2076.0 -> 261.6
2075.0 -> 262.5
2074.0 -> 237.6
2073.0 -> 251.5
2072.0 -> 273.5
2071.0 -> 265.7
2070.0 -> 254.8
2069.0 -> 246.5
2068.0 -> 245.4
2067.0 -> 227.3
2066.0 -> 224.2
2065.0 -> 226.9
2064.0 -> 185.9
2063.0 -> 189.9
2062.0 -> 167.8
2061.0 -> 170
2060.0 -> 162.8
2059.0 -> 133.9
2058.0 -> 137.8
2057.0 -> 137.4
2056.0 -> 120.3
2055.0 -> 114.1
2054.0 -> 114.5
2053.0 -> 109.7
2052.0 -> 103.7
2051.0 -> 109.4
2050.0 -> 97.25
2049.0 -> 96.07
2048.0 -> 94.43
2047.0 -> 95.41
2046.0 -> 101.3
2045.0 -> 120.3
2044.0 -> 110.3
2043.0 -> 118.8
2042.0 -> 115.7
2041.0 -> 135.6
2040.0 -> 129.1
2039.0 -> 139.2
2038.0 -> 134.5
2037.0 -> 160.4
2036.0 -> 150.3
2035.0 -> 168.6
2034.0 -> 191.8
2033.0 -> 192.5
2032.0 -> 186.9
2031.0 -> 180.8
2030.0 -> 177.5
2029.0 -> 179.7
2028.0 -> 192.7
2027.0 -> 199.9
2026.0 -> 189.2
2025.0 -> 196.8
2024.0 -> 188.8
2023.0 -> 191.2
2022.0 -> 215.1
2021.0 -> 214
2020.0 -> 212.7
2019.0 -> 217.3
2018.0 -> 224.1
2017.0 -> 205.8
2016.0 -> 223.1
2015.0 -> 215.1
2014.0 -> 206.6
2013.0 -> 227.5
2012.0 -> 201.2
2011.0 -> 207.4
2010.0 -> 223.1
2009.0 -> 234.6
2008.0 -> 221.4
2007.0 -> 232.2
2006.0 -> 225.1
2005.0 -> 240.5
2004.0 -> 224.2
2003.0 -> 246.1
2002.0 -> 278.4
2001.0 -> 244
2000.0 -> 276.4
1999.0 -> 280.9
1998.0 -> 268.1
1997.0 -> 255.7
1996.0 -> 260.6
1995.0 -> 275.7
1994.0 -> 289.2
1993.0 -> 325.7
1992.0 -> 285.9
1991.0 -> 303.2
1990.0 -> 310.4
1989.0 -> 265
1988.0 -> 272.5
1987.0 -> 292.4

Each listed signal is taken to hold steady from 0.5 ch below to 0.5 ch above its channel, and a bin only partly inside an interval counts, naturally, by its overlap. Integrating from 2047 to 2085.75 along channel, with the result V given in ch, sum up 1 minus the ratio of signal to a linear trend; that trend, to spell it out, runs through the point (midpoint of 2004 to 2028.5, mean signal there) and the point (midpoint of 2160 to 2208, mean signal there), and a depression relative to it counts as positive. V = 5.6 ch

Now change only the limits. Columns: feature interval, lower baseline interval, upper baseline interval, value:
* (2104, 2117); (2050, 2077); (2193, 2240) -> -3.1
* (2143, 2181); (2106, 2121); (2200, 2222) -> 7.8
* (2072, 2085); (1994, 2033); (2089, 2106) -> -0.1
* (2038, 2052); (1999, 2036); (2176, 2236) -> 6.9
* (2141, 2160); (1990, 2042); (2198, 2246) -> 0.5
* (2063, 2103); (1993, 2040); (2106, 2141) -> 1.3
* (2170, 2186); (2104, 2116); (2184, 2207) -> 4.8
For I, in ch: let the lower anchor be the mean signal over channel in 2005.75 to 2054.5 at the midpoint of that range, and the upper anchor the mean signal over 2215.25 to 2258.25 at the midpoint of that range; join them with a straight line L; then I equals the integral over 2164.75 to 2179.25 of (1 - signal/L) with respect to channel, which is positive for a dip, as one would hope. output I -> 1.2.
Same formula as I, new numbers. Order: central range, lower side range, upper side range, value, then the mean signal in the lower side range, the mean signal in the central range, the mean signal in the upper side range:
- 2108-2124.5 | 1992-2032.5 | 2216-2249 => -3.03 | 227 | 284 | 254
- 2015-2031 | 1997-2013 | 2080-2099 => 2.80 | 240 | 202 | 260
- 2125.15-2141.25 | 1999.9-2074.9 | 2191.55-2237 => -4.01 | 185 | 304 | 294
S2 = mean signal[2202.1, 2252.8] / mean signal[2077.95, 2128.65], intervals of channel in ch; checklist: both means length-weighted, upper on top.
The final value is 0.99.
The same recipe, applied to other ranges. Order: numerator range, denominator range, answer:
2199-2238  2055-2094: 1.24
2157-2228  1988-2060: 1.41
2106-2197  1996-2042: 1.30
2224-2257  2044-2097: 1.23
